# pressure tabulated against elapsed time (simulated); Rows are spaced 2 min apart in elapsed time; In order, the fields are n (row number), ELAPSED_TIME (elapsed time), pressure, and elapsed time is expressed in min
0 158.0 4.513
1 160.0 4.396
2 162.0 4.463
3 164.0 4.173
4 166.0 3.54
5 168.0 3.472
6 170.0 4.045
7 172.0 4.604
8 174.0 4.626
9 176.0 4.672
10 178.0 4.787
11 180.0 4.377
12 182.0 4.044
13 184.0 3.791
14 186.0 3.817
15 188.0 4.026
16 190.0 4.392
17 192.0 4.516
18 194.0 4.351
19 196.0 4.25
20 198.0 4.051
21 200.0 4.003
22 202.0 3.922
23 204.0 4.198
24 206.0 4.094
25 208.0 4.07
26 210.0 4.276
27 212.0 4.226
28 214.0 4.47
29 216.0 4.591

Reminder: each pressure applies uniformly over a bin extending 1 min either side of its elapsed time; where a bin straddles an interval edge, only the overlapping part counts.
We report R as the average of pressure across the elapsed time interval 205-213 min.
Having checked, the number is 4.17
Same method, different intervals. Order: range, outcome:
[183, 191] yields 4.01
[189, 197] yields 4.38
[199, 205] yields 4.04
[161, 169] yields 3.91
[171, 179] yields 4.67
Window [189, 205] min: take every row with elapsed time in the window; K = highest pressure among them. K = 4.516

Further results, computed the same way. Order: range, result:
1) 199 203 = 4.003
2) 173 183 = 4.787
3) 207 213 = 4.276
